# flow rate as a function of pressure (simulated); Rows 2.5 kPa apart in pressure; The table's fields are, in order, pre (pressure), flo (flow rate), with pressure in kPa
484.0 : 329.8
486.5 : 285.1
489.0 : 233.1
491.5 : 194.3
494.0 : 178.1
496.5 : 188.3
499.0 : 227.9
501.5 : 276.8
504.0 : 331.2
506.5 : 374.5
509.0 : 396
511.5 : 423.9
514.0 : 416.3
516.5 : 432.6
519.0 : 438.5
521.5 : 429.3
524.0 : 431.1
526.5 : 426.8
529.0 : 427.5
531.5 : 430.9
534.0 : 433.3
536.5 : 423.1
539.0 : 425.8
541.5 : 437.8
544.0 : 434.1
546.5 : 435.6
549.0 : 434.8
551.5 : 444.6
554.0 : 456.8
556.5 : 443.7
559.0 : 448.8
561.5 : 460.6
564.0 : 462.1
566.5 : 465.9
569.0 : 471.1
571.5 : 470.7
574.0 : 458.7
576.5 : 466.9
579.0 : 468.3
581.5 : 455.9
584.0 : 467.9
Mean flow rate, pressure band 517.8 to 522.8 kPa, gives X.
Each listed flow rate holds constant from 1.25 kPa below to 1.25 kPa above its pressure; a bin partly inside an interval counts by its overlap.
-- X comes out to 434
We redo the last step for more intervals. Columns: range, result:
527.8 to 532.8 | 429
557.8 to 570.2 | 462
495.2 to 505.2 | 255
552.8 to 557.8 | 450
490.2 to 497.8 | 187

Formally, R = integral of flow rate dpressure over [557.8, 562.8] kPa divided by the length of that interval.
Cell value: 455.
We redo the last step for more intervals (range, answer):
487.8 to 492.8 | 213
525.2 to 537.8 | 428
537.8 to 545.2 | 433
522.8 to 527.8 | 429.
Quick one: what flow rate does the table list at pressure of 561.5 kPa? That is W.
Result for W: 460.6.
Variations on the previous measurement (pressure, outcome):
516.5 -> 432.6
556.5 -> 443.7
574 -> 458.7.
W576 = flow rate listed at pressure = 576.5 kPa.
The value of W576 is 466.9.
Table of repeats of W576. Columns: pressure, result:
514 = 416.3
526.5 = 426.8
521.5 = 429.3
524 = 431.1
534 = 433.3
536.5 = 423.1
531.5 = 430.9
